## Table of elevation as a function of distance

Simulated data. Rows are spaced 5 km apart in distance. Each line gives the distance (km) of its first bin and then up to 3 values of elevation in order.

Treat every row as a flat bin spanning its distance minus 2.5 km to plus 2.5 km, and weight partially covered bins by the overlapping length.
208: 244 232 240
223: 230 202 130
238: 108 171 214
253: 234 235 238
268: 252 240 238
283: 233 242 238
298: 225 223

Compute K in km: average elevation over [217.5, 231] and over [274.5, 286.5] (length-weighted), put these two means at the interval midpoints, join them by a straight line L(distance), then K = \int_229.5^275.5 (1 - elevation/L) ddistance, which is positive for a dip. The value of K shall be 5.2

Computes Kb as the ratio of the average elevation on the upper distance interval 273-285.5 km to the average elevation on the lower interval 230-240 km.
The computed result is 1.9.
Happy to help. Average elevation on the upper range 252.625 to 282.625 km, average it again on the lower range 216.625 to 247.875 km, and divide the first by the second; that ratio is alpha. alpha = 1.33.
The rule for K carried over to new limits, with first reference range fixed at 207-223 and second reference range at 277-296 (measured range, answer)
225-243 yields 6.4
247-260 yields 0.4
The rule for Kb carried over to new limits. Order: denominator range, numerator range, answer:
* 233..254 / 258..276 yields 1.41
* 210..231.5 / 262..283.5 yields 1.09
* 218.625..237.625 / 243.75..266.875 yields 1.24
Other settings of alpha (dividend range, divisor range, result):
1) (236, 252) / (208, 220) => 0.73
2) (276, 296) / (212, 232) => 1.09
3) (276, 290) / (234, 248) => 1.56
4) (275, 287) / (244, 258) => 1.07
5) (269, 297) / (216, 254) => 1.26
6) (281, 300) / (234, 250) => 1.47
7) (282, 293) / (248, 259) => 1.04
